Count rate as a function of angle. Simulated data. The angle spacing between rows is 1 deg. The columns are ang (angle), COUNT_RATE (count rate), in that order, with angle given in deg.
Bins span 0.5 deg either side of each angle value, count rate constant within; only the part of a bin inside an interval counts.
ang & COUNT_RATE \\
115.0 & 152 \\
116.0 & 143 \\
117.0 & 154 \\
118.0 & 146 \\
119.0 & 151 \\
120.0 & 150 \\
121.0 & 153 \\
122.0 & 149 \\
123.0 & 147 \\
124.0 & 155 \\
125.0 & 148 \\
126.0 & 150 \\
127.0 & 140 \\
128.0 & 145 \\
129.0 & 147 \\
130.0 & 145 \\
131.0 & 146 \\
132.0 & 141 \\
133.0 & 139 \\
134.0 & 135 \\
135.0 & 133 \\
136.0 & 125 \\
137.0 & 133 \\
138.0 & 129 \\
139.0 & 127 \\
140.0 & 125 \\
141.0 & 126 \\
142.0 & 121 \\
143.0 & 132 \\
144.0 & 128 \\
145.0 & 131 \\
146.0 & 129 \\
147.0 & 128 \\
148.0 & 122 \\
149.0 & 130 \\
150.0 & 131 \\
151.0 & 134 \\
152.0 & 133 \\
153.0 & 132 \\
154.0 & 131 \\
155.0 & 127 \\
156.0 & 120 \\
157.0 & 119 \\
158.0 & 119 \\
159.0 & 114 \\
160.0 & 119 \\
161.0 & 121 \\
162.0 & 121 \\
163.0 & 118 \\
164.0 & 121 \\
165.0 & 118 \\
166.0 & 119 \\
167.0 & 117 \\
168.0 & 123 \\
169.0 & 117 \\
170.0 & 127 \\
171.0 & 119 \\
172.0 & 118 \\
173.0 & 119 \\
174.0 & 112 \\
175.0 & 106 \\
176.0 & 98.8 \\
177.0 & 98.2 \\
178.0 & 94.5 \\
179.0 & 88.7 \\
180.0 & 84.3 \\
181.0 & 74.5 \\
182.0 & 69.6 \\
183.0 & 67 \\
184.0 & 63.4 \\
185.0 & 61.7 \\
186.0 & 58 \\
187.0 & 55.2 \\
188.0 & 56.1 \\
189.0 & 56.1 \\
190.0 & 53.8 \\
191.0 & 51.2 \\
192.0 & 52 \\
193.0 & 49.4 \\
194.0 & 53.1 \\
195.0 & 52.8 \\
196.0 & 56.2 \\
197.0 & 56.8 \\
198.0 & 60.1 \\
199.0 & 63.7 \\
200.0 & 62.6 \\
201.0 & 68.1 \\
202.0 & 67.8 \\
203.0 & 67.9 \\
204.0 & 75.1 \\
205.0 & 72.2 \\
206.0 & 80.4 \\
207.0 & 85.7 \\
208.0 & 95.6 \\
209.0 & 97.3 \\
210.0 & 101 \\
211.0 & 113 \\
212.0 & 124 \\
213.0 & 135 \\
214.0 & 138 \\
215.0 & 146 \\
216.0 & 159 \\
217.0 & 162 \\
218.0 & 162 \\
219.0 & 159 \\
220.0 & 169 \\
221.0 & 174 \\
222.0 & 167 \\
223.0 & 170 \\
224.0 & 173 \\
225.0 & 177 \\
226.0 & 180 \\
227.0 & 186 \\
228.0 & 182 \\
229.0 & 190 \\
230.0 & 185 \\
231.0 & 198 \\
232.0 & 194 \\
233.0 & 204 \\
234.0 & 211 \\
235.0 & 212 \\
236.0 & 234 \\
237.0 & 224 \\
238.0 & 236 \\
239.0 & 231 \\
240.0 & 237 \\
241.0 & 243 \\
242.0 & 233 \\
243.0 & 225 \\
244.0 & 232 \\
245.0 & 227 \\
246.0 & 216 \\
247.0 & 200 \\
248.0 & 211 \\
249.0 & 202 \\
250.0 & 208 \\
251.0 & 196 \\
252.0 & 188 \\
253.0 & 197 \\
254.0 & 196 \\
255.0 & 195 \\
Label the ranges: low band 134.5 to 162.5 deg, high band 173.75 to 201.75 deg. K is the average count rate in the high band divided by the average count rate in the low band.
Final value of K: 0.5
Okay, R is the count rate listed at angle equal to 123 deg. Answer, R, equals 147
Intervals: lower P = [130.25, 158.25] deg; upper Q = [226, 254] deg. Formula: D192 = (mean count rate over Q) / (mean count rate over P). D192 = 1.62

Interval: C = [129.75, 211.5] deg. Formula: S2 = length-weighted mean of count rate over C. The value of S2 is 102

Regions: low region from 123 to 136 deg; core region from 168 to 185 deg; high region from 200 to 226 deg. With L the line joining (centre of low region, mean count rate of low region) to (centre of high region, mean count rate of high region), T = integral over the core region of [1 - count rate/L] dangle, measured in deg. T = 4.6 deg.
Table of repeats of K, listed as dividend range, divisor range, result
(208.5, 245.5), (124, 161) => 1.39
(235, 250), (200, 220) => 2.01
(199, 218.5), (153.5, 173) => 0.87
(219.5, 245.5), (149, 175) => 1.67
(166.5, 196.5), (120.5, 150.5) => 0.60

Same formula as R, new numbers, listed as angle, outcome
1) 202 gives 67.8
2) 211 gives 113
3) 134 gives 135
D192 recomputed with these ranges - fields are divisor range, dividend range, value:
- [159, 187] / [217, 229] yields 1.71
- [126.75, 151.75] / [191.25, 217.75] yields 0.67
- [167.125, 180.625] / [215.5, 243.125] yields 1.81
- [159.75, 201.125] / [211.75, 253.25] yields 2.25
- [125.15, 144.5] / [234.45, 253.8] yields 1.61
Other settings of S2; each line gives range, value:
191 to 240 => 136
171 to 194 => 77.1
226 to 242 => 211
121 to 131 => 148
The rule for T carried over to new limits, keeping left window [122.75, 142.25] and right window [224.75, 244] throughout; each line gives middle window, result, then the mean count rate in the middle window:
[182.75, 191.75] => 6.1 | 57.6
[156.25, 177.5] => 6.0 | 116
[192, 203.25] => 7.6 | 59.3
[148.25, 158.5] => 1.7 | 127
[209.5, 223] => 3.4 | 148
